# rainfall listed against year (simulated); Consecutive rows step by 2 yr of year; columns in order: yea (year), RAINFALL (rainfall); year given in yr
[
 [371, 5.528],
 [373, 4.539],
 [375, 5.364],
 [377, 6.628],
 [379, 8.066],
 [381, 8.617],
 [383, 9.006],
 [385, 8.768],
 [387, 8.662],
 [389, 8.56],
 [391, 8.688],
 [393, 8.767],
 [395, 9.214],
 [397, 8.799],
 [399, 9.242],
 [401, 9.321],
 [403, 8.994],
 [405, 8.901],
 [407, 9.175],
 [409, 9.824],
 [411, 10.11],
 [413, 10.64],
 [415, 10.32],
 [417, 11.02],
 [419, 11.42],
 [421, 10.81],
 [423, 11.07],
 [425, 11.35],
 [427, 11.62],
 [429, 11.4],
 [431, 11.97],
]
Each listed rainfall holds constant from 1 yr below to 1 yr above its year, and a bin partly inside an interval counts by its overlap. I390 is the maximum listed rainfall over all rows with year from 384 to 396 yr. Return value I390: 9.214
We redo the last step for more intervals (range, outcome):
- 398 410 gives 9.824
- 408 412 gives 10.11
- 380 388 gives 9.006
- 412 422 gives 11.42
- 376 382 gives 8.617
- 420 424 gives 11.07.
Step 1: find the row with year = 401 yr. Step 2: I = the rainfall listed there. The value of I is 9.321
